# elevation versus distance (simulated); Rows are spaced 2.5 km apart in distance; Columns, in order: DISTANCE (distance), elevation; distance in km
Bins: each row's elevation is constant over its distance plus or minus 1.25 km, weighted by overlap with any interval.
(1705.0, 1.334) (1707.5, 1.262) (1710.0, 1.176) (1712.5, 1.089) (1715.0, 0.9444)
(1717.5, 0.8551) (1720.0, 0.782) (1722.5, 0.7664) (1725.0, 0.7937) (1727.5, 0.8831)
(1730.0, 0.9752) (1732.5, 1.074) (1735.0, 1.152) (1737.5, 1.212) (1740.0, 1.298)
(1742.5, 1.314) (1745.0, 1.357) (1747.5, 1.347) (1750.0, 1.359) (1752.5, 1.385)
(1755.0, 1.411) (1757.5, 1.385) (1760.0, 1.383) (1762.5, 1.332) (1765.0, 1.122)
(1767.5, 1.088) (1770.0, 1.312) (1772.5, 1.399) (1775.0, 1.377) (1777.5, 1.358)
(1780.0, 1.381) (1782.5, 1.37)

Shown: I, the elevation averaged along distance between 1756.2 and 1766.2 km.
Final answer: 1.31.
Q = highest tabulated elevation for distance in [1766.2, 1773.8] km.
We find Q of 1.399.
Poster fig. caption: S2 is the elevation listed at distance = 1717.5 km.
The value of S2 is 0.8551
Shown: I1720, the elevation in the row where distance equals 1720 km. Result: 0.782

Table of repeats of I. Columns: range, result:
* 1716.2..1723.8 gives 0.802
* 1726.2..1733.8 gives 0.977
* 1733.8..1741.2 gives 1.22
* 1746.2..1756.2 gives 1.38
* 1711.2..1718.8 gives 0.963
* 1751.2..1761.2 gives 1.39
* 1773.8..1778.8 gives 1.37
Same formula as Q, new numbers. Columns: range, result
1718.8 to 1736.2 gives 1.152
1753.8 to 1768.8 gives 1.411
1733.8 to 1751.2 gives 1.359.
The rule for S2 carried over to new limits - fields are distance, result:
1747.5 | 1.347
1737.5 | 1.212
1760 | 1.383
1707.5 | 1.262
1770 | 1.312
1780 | 1.381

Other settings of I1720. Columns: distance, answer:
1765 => 1.122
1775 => 1.377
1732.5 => 1.074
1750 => 1.359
